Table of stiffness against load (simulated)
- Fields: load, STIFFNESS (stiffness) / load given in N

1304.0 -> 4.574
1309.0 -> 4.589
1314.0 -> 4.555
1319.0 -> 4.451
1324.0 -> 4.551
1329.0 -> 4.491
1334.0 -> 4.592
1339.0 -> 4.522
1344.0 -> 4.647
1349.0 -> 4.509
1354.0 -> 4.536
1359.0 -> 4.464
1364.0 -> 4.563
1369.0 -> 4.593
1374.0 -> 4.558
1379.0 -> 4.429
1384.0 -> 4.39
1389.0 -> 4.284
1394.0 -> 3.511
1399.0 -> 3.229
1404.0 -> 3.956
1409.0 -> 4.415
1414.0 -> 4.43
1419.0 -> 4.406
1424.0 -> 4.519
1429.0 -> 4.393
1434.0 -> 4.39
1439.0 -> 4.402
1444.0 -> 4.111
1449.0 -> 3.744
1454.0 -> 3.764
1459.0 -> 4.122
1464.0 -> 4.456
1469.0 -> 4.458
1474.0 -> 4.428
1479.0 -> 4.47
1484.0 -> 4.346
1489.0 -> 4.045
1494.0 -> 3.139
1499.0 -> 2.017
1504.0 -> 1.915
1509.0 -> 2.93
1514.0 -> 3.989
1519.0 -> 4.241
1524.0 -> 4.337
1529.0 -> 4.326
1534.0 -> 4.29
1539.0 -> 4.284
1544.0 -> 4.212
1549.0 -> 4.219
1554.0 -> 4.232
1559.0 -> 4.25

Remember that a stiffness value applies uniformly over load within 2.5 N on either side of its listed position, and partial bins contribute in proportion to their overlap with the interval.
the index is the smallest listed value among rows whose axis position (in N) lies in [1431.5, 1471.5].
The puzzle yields 3.744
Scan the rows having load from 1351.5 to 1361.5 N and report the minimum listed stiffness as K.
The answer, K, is 4.464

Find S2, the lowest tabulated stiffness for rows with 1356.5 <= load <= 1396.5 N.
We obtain 3.511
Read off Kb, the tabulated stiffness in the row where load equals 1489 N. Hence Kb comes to 4.045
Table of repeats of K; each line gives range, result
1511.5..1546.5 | 3.989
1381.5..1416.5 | 3.229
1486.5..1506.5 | 1.915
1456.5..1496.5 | 3.139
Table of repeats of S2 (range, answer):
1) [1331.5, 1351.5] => 4.509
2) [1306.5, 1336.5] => 4.451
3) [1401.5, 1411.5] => 3.956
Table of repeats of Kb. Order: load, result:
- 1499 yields 2.017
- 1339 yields 4.522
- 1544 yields 4.212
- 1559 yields 4.25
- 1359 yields 4.464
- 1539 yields 4.284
